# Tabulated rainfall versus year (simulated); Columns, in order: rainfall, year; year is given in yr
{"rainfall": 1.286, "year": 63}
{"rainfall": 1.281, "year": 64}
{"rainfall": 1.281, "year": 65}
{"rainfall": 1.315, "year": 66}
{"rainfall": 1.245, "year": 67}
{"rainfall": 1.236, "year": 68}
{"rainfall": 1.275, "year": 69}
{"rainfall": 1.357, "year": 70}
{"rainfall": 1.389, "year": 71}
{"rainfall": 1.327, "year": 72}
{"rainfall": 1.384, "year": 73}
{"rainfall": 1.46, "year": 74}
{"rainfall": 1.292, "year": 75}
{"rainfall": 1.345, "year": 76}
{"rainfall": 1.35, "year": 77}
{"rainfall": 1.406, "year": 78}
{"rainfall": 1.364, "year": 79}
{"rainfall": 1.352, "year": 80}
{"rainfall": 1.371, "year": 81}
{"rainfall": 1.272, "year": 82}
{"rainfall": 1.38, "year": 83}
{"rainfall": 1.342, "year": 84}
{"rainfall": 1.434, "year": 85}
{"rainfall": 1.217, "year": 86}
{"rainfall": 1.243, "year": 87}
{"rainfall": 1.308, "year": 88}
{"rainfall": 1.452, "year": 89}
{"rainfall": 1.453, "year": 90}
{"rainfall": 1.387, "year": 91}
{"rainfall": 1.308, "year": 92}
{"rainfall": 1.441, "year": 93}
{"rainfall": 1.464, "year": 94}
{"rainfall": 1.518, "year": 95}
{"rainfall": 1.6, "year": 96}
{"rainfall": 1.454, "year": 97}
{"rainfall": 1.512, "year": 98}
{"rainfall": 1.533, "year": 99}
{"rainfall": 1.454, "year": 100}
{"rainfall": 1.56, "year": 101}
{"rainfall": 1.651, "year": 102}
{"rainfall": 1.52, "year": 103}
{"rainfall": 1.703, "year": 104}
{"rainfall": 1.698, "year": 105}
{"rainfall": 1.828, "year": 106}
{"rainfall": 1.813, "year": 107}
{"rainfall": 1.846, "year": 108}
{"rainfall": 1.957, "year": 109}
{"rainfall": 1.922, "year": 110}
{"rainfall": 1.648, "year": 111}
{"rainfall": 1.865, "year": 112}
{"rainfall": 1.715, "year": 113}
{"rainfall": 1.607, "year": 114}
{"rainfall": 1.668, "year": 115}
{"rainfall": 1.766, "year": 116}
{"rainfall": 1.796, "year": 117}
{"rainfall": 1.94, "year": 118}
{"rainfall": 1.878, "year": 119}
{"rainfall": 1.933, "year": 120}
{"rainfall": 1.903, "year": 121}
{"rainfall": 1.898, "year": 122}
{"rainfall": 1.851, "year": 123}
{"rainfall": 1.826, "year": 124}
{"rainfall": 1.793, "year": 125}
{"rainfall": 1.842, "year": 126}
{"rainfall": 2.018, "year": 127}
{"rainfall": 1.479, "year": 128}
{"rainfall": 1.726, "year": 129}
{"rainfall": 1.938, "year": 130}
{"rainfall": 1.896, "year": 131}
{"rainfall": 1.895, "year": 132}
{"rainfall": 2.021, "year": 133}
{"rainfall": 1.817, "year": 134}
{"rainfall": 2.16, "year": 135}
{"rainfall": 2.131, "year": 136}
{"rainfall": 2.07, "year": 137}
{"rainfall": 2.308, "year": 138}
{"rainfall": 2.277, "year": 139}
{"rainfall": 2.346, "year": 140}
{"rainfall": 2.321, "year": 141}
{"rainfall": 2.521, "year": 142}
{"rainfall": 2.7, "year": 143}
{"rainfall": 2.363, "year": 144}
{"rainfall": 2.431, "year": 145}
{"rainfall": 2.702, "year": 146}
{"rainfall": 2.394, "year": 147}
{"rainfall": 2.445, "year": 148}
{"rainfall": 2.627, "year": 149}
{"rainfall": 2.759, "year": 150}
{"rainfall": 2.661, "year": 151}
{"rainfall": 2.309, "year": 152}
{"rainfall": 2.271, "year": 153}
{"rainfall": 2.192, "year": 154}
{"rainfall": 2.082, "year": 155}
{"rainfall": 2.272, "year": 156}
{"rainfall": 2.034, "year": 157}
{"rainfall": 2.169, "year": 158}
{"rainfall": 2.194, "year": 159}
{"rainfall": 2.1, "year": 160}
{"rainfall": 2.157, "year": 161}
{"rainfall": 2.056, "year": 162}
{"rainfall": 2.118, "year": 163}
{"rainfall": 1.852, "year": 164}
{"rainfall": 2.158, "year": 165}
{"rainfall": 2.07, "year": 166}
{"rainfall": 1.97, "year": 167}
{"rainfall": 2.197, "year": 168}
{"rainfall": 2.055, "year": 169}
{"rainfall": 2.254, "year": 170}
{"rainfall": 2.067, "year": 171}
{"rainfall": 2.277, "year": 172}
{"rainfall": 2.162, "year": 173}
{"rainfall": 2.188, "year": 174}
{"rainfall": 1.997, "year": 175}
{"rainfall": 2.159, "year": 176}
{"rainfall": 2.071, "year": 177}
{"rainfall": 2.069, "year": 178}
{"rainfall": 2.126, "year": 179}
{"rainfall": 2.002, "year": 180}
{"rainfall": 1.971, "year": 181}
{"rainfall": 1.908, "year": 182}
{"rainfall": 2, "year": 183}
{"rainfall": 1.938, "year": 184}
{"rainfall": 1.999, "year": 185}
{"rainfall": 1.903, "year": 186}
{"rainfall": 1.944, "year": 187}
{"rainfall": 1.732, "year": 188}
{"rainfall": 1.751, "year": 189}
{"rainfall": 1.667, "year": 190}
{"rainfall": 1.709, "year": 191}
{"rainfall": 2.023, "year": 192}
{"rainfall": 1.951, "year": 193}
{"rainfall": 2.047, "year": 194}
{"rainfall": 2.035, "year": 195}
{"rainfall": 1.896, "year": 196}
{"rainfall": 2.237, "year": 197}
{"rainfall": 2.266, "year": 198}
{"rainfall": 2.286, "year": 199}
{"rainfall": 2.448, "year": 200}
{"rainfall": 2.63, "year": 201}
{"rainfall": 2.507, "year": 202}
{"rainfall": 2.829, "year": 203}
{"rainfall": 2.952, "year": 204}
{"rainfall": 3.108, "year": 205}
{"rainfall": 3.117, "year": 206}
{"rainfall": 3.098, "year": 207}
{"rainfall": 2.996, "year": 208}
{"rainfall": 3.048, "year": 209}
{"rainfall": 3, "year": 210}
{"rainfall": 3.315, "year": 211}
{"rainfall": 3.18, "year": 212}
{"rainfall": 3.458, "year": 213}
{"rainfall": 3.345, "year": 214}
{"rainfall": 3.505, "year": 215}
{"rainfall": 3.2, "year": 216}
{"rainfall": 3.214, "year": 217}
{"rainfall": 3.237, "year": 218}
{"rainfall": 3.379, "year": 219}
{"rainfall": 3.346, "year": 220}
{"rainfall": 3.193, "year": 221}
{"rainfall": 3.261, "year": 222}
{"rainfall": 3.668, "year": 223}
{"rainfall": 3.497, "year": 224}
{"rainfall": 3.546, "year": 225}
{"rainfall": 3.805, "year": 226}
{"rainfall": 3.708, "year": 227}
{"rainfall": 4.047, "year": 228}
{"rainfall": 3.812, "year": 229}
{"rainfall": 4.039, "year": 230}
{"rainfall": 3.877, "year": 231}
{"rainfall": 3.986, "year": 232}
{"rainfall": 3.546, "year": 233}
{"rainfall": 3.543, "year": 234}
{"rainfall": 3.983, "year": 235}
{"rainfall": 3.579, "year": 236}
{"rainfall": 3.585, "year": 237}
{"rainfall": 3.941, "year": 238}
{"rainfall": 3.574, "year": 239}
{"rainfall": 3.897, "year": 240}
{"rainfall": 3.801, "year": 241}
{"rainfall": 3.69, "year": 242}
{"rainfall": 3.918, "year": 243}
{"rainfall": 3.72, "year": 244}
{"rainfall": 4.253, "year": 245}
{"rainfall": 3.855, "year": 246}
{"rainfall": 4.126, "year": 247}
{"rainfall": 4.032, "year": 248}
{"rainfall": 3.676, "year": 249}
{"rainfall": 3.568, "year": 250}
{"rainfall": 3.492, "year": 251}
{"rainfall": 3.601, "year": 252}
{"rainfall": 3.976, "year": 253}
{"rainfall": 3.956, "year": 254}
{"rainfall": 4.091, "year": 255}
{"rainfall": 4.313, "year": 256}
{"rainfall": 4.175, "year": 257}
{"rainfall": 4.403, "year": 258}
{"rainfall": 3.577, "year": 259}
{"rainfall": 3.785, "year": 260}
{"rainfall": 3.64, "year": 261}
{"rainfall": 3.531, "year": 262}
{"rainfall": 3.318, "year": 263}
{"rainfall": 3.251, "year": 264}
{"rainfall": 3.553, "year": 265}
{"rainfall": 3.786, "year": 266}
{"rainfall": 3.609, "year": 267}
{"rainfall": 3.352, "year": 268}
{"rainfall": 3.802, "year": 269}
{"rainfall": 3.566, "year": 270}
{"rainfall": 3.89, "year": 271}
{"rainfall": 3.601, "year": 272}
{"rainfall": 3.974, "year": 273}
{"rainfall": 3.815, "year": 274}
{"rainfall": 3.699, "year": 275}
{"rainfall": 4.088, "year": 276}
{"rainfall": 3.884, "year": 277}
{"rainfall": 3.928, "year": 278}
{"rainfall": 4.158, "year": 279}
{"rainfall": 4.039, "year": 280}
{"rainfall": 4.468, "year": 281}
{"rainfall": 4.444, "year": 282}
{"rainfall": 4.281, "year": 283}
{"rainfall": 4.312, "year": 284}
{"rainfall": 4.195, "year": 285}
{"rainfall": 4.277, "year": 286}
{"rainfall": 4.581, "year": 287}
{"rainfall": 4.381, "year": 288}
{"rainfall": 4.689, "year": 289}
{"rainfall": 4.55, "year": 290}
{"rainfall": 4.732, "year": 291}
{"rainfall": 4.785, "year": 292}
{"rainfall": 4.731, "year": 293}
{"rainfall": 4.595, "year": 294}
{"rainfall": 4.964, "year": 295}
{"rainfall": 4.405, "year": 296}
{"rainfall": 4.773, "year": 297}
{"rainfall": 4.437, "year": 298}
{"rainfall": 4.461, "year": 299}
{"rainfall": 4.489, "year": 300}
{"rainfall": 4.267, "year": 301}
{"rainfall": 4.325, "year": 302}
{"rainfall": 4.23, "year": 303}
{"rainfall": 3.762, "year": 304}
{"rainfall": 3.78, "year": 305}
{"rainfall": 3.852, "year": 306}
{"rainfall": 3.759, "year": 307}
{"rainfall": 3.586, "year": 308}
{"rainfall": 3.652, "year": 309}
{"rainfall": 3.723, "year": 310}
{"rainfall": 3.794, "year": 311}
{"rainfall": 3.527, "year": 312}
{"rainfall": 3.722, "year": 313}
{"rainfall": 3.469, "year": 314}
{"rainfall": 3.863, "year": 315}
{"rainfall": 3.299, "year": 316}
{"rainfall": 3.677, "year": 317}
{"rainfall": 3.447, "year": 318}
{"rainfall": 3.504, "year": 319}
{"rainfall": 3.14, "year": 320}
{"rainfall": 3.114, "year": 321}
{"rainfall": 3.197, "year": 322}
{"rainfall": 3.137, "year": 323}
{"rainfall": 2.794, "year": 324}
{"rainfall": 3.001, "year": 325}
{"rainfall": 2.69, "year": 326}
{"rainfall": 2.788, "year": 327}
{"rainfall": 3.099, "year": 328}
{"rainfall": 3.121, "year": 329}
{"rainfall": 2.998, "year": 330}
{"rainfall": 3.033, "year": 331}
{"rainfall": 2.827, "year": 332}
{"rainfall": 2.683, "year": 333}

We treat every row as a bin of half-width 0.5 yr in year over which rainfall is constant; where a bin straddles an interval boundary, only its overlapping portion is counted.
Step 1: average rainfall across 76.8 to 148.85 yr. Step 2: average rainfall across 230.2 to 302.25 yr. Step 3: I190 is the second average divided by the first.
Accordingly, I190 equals 2.25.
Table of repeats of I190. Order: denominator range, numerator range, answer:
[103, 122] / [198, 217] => 1.66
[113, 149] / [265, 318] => 1.98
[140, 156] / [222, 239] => 1.53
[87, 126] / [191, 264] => 2.03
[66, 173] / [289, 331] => 2.07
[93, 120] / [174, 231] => 1.60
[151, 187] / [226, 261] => 1.83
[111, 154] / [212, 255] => 1.76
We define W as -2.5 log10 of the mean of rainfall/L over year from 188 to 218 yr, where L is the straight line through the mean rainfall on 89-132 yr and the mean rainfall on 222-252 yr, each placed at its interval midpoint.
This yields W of 0.221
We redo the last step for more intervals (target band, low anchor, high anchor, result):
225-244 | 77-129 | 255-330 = -0.19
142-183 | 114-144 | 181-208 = -0.05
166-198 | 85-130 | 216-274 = 0.34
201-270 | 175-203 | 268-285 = -0.17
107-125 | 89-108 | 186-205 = -0.10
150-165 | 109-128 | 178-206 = -0.10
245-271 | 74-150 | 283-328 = -0.12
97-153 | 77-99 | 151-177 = -0.12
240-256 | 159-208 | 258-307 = -0.13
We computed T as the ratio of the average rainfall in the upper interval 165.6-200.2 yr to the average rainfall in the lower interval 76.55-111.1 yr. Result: 1.35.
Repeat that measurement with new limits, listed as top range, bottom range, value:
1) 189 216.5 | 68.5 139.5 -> 1.61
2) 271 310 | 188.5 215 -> 1.63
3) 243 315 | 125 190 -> 1.89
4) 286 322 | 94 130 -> 2.34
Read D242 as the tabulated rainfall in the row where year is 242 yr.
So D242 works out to 3.69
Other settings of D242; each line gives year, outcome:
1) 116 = 1.766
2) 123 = 1.851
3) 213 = 3.458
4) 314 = 3.469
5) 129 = 1.726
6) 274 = 3.815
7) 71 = 1.389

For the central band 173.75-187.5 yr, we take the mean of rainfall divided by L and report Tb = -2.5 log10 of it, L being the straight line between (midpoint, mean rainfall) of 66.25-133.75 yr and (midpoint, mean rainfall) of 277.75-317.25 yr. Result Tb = 0.29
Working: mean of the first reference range 1.59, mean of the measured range 2.02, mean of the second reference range 4.18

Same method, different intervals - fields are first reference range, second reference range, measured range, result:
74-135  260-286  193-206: 0.18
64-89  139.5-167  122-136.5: 0.06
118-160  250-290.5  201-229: -0.03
